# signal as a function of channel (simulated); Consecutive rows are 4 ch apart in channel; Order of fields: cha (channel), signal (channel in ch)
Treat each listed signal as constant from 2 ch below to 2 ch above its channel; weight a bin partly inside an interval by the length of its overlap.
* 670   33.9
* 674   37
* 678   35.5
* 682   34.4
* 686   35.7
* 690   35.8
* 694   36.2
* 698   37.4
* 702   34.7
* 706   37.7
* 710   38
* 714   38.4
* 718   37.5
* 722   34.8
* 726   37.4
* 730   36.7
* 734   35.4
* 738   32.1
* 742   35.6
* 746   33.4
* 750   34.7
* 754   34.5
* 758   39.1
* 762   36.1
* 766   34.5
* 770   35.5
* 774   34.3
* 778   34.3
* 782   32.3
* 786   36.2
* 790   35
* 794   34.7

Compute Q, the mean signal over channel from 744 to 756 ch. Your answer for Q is 34.2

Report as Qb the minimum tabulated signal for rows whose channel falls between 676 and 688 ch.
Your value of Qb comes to 34.4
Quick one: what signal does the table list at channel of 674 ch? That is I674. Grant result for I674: 37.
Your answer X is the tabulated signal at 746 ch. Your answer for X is 33.4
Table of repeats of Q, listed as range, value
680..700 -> 35.9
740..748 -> 34.5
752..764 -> 36.6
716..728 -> 36.6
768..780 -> 34.7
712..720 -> 38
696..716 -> 37.2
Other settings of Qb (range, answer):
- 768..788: 32.3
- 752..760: 34.5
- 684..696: 35.7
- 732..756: 32.1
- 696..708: 34.7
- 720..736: 34.8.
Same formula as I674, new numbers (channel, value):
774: 34.3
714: 38.4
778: 34.3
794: 34.7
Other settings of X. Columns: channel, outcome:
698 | 37.4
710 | 38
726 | 37.4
